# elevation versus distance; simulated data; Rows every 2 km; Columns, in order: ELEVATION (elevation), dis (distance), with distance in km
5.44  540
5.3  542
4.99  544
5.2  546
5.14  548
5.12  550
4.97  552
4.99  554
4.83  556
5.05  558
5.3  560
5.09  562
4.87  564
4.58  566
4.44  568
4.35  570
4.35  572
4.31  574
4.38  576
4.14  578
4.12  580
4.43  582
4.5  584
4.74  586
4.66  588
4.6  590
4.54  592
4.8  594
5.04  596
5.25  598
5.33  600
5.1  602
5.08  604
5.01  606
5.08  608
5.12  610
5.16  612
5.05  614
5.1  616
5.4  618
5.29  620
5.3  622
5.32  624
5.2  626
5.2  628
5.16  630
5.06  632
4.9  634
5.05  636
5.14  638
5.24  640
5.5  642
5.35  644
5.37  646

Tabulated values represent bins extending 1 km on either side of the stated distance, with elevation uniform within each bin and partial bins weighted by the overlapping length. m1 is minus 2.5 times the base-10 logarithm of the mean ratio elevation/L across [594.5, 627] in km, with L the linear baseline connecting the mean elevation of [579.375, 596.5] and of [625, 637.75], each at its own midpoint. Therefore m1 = -0.07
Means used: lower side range 4.6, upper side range 5.1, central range 5.17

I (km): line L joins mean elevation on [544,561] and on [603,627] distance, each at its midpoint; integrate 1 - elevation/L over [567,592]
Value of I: 3.4 km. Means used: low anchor 5.07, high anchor 5.18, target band 4.42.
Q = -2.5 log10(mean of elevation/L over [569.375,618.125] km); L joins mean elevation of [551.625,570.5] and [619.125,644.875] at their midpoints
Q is 0.05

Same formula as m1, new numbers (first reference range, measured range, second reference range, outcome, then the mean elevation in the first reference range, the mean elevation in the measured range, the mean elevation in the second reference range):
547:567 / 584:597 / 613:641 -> 0.08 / 4.99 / 4.71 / 5.17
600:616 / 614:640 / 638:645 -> 0.01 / 5.1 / 5.17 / 5.33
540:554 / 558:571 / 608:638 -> 0.08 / 5.13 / 4.79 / 5.16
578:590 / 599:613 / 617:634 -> -0.06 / 4.47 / 5.13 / 5.22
